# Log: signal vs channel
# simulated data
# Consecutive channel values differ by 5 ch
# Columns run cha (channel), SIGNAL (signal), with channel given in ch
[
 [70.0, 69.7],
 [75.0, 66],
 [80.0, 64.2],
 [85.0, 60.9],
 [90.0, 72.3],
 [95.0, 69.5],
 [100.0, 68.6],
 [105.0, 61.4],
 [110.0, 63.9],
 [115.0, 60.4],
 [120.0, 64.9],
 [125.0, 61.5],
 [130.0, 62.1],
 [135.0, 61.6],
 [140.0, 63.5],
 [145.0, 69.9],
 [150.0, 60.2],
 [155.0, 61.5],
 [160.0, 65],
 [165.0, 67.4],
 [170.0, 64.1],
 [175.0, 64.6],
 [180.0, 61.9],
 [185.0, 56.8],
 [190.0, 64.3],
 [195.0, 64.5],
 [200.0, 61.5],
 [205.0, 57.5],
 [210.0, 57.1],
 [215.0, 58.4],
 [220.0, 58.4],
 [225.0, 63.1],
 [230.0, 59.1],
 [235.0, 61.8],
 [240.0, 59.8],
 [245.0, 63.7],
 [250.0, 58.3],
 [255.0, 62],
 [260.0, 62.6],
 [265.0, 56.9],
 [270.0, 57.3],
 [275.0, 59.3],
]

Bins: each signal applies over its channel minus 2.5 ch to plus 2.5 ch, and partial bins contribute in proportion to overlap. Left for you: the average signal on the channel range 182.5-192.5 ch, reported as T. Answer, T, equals 60.5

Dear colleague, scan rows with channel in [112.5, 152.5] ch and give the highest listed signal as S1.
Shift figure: 69.9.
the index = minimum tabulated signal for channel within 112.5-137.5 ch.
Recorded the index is 60.4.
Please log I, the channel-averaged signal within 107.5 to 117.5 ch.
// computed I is 62.1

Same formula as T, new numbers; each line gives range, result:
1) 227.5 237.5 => 60.5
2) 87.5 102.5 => 70.1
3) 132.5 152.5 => 63.8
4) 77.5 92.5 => 65.8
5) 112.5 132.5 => 62.2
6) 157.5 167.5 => 66.2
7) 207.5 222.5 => 58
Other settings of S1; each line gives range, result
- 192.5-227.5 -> 64.5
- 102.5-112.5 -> 63.9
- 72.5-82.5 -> 66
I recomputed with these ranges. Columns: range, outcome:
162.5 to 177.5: 65.4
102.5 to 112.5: 62.6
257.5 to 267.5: 59.8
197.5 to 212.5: 58.7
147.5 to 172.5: 63.6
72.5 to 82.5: 65.1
